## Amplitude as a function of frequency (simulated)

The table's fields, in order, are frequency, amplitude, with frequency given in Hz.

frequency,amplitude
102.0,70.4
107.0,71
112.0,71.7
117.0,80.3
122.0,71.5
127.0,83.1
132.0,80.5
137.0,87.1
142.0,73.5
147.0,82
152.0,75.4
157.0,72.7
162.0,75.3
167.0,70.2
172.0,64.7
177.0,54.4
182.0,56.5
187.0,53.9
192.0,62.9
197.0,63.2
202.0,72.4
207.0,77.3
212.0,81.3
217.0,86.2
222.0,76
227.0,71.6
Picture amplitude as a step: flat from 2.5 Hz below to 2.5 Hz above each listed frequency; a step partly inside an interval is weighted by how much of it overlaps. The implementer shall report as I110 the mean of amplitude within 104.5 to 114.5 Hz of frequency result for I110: 71.3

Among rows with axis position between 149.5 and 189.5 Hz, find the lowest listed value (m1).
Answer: 53.9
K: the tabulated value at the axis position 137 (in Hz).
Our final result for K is 87.1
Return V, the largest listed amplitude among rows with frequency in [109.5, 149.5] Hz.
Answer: 87.1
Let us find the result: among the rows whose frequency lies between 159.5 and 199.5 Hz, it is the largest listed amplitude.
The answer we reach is 75.3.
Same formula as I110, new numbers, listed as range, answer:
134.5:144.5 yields 80.3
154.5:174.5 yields 70.7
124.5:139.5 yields 83.6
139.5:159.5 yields 75.9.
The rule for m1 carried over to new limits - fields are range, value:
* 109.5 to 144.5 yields 71.5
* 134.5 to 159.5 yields 72.7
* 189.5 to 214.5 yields 62.9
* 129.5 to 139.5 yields 80.5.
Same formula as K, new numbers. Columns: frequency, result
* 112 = 71.7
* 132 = 80.5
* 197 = 63.2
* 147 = 82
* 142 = 73.5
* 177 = 54.4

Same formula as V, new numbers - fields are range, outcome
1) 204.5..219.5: 86.2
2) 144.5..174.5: 82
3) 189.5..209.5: 77.3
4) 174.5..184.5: 56.5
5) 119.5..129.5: 83.1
